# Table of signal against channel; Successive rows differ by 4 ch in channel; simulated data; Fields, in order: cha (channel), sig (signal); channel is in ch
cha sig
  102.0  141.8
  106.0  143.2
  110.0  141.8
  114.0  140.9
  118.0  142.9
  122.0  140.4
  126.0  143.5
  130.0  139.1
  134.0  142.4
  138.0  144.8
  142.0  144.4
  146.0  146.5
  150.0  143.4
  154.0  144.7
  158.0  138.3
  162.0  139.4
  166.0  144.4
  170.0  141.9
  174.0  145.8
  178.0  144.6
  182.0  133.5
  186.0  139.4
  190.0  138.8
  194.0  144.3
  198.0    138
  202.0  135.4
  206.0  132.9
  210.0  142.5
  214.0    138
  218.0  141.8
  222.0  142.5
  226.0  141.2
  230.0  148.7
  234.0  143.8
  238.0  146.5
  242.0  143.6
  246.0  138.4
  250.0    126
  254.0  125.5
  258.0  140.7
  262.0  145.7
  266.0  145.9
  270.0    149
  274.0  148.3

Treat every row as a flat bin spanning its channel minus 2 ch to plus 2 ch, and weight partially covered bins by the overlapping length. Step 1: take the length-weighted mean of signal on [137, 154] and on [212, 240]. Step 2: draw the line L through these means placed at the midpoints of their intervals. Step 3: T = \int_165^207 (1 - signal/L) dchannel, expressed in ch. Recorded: 1.2 ch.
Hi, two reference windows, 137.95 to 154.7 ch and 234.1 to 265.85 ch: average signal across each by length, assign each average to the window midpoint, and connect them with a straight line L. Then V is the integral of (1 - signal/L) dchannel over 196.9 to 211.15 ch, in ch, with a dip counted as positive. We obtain 0.47 ch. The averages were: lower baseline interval 145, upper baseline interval 139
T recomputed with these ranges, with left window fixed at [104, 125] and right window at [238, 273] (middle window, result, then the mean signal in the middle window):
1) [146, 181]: -0.37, 143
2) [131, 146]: -0.24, 144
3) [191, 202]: 0.07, 140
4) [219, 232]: -0.33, 144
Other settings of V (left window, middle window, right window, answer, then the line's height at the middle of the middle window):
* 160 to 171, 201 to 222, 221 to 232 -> 0.74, 144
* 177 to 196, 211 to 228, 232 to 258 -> -0.29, 139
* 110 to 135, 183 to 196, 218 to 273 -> 0.11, 142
